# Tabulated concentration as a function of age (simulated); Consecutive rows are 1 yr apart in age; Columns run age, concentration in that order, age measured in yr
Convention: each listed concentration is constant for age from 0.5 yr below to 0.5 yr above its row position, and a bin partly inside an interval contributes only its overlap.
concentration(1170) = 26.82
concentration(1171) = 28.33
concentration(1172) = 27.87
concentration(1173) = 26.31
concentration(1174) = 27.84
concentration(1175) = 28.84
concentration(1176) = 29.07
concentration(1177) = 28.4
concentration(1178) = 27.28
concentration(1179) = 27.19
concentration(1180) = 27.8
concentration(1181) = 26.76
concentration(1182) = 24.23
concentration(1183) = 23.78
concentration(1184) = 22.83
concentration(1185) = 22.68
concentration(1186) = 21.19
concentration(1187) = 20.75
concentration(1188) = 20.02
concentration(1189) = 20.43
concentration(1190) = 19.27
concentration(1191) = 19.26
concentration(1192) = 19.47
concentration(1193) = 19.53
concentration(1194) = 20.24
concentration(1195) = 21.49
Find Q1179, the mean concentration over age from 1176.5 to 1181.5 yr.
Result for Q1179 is 27.5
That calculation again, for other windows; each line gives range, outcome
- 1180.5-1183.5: 24.9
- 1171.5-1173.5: 27.1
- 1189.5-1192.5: 19.3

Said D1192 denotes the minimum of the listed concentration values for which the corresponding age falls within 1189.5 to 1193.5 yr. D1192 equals 19.26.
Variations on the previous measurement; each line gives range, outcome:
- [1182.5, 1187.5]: 20.75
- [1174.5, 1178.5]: 27.28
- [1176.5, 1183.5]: 23.78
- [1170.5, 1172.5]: 27.87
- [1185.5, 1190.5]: 19.27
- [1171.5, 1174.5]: 26.31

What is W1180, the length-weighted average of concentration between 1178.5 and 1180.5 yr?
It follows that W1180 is 27.5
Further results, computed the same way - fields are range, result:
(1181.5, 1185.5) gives 23.4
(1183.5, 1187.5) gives 21.9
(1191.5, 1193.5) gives 19.5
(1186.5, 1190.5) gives 20.1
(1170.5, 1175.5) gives 27.8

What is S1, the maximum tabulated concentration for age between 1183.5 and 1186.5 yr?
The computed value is 22.83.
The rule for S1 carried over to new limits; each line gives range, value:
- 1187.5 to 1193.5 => 20.43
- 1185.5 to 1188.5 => 21.19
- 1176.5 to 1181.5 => 28.4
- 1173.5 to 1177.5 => 29.07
